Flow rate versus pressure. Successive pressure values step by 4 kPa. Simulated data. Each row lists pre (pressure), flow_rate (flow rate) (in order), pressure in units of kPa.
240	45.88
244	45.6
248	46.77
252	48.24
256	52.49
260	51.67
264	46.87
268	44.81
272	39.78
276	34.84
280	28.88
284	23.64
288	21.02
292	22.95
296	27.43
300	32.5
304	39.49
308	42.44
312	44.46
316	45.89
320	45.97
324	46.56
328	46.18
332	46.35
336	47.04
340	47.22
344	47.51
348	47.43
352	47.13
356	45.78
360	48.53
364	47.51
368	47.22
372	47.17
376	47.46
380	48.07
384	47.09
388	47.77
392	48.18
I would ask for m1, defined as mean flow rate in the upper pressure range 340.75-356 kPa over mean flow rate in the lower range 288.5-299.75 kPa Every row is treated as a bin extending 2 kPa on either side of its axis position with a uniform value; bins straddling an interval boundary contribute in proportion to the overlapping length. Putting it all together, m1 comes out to 1.8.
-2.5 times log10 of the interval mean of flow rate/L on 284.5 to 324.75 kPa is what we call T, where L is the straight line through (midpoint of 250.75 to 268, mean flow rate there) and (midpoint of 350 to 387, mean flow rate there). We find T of 0.32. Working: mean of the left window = 49.3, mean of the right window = 47.3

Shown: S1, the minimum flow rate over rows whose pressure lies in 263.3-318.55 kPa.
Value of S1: 21.02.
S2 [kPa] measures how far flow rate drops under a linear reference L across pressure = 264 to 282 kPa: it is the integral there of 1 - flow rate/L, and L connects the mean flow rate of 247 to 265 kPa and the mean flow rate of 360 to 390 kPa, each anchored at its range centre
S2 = 4.0 kPa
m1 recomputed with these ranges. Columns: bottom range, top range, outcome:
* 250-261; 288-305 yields 0.57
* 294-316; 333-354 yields 1.24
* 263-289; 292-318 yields 1.09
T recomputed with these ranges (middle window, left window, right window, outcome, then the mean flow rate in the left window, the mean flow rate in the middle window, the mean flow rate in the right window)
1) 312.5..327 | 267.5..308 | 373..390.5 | -0.24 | 31.6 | 46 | 47.6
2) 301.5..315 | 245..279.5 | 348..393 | 0.10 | 45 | 42.1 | 47.4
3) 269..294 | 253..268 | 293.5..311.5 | 0.42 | 49.5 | 29.2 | 35.9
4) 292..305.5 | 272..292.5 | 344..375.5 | 0.02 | 27.8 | 31.4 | 47.3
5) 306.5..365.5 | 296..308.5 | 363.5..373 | -0.12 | 35.9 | 46.4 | 47.3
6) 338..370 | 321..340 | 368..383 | -0.01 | 46.6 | 47.3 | 47.5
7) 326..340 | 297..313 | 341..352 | -0.05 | 38.7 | 46.6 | 47.4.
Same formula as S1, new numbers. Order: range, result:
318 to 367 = 45.78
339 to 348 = 47.22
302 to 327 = 39.49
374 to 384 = 47.09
